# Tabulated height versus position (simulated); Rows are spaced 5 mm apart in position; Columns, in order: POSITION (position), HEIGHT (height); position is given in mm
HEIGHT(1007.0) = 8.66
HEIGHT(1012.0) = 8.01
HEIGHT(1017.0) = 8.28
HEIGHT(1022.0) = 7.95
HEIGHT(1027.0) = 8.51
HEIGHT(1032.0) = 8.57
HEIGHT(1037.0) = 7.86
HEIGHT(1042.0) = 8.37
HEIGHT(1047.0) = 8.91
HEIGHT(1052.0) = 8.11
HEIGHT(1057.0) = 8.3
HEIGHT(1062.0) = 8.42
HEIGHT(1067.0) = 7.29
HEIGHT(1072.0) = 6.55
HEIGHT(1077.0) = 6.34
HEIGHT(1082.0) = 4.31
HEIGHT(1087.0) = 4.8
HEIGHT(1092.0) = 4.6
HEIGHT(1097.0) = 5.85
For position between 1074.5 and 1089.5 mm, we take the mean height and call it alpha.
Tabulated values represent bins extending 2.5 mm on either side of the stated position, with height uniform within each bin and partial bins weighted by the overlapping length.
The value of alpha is 5.15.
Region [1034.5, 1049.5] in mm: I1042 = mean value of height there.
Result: 8.38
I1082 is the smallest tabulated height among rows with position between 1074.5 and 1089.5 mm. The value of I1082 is 4.31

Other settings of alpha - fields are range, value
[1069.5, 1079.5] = 6.45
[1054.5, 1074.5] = 7.64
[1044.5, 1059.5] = 8.44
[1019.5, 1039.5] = 8.22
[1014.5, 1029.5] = 8.25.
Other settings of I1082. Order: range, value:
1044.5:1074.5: 6.55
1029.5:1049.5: 7.86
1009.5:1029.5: 7.95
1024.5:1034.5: 8.51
